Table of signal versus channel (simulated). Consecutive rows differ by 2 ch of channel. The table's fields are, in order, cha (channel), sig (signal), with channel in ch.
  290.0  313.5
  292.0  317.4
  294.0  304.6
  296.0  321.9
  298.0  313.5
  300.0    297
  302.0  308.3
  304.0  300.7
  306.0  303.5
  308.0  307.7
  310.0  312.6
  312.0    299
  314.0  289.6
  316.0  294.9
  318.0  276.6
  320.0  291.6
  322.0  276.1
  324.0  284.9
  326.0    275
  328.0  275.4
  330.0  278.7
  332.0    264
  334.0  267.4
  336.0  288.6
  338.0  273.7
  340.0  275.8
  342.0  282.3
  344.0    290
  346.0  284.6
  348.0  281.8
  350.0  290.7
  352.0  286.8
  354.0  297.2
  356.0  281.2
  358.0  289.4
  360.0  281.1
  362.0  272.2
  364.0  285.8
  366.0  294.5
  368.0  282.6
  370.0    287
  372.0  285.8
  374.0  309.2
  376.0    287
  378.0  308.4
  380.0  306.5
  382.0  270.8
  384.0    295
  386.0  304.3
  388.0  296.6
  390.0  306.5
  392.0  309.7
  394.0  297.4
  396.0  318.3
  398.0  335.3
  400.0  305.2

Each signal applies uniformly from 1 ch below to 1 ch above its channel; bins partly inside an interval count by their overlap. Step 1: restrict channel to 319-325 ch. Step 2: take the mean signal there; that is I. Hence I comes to 284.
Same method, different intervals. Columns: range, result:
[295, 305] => 308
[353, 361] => 287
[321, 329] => 278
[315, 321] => 288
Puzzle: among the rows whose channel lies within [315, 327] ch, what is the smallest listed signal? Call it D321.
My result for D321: 275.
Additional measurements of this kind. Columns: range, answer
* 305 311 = 303.5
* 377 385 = 270.8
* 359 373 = 272.2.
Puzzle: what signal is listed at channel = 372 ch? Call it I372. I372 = 285.8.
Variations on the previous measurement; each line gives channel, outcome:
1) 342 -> 282.3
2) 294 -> 304.6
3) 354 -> 297.2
